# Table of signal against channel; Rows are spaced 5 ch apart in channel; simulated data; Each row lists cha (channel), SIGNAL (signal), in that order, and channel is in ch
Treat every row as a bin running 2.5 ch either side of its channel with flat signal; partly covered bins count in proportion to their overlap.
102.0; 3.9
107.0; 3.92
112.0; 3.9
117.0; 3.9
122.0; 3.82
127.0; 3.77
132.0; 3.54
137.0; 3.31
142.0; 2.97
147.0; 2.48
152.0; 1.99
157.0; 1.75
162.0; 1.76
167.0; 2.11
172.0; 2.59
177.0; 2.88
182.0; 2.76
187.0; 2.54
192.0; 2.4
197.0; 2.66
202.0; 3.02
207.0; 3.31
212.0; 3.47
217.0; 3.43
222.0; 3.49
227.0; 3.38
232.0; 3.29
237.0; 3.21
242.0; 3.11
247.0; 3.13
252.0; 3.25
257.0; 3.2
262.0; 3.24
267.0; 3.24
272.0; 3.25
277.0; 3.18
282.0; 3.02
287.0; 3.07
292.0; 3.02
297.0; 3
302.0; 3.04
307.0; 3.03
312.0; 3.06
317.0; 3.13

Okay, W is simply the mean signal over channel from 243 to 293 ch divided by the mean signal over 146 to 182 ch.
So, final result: 1.4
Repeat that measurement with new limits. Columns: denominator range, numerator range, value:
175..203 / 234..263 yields 1.19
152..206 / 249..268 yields 1.32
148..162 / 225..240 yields 1.71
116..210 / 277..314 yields 1.09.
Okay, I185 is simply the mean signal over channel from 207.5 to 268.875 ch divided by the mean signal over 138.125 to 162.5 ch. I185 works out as 1.4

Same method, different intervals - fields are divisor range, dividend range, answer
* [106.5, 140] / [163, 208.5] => 0.71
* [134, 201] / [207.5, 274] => 1.32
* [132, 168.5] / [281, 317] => 1.25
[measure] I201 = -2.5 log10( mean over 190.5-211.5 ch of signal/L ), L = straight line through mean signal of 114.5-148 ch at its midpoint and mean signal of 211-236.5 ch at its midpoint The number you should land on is 0.16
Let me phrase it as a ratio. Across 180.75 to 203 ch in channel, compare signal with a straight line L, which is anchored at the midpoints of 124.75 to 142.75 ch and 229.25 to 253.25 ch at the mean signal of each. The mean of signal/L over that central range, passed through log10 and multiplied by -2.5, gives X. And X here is 0.24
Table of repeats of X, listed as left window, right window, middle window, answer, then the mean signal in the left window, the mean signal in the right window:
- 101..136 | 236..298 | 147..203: 0.43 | 3.8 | 3.15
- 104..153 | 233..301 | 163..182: 0.31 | 3.41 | 3.15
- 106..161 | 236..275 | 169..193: 0.20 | 3.15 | 3.2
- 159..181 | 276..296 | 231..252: -0.15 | 2.35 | 3.06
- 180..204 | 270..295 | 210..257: -0.15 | 2.67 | 3.1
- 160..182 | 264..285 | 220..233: -0.20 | 2.4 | 3.17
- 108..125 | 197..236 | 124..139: 0.07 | 3.87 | 3.29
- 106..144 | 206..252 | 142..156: 0.47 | 3.64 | 3.31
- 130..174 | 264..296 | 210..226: -0.22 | 2.49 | 3.13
